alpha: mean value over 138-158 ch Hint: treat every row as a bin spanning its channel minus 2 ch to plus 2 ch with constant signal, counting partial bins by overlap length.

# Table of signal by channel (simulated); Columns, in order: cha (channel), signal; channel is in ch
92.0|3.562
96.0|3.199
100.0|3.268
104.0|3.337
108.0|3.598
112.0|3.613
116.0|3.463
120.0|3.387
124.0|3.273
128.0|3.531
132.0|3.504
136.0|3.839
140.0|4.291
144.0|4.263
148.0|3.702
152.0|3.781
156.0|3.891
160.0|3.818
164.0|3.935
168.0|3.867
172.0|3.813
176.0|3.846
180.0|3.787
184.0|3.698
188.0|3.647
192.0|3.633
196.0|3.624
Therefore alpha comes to 3.99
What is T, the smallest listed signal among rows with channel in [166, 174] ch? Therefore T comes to 3.813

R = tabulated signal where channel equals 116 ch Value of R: 3.463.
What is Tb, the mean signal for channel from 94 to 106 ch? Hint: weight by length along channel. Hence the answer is 3.27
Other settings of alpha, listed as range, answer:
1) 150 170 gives 3.86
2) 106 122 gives 3.52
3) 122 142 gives 3.69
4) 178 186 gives 3.74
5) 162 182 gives 3.85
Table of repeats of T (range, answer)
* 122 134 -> 3.273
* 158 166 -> 3.818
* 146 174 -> 3.702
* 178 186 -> 3.698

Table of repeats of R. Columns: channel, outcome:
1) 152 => 3.781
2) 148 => 3.702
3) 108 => 3.598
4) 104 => 3.337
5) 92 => 3.562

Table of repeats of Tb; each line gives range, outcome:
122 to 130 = 3.4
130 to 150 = 3.92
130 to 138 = 3.67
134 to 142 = 4.07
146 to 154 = 3.74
